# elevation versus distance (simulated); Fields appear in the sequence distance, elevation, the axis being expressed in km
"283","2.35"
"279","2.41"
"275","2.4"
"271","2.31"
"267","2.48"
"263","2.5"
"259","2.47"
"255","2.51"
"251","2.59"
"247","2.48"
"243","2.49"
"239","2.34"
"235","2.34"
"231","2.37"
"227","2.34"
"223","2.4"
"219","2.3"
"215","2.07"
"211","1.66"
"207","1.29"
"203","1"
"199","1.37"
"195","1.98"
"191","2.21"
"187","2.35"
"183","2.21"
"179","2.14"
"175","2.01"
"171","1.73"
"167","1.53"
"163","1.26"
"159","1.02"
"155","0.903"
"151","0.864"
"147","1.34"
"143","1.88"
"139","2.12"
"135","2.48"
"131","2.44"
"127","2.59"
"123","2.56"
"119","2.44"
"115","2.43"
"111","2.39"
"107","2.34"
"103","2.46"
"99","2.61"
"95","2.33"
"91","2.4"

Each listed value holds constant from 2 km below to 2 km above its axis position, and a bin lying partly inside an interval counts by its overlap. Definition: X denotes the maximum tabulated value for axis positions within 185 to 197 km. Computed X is 2.35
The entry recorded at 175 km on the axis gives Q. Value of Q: 2.01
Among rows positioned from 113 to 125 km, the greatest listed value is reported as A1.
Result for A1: 2.56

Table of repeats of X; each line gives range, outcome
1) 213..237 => 2.4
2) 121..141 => 2.59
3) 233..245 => 2.49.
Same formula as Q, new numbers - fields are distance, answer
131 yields 2.44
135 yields 2.48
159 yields 1.02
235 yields 2.34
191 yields 2.21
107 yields 2.34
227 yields 2.34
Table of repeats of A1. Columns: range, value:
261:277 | 2.5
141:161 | 1.88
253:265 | 2.51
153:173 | 1.73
